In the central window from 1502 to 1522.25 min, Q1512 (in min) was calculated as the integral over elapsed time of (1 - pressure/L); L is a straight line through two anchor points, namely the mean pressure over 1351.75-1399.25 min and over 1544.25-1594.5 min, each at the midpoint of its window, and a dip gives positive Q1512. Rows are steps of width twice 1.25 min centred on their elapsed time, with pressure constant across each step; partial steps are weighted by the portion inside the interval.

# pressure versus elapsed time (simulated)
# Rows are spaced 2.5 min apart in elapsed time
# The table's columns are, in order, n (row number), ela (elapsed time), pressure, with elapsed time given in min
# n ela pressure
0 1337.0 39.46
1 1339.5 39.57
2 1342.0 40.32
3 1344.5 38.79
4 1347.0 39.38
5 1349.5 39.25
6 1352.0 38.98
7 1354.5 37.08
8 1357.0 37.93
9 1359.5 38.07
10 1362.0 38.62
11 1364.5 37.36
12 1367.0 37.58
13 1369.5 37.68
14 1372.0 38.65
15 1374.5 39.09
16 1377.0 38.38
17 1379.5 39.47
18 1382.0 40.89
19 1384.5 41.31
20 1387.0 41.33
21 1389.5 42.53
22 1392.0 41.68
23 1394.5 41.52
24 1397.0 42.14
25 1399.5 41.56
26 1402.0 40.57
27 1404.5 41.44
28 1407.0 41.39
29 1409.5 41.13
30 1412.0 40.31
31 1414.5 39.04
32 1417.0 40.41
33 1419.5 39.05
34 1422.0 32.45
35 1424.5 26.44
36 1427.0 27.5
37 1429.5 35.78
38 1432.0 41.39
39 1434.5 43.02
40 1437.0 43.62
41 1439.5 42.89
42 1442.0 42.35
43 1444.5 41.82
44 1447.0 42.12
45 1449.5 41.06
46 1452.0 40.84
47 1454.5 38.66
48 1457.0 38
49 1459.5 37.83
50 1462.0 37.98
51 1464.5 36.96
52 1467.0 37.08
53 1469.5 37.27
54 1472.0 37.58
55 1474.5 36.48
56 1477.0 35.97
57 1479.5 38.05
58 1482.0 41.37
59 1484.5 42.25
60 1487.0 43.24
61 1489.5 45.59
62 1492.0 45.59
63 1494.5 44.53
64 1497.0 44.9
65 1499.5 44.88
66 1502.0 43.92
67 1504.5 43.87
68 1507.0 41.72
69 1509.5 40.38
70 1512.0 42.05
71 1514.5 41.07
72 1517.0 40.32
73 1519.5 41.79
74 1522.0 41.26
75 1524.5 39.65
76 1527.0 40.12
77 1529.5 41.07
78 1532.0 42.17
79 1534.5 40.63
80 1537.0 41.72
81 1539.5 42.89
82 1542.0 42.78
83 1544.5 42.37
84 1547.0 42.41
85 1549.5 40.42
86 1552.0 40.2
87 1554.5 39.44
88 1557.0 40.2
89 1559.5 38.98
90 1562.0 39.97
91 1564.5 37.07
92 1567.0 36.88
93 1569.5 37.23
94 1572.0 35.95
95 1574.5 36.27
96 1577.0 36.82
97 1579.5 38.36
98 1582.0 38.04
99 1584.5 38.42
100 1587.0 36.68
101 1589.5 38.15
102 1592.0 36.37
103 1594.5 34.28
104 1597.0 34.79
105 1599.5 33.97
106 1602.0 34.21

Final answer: -1.6 min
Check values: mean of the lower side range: 39.5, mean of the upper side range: 38.3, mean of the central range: 41.7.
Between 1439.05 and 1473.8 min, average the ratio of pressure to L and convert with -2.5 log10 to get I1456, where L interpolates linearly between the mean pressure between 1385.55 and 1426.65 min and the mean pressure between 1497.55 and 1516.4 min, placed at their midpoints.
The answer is 0.04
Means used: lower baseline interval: 39.3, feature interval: 39.3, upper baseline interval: 42.6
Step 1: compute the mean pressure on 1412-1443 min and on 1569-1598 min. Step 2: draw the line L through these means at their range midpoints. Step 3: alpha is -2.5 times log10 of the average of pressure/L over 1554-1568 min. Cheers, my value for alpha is -0.05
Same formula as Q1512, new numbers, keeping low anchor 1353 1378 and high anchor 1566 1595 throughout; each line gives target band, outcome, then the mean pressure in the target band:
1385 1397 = -1.2 min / 41.8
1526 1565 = -3.8 min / 40.9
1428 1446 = -1.7 min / 41.4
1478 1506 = -4.4 min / 43.4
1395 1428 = -0.2 min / 38.1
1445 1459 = -0.9 min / 40.1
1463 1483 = 0.0 min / 37.6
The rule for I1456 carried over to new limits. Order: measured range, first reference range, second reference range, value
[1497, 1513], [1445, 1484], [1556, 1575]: -0.125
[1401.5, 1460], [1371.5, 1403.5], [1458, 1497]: 0.034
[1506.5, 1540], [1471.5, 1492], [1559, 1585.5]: -0.054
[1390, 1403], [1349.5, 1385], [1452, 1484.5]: -0.085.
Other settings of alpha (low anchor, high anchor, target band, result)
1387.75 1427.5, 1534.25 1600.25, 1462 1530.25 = -0.06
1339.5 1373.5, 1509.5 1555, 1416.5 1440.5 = 0.07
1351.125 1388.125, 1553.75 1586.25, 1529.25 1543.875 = -0.11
